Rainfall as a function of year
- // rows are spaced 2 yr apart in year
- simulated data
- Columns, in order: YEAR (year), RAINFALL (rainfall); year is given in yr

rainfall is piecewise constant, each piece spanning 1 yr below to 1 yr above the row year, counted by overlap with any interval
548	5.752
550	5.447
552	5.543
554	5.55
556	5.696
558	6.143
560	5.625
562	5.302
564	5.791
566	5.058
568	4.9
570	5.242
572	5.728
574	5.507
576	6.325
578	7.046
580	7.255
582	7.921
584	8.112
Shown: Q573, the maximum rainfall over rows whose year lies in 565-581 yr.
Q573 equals 7.255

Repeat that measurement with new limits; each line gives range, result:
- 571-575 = 5.728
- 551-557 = 5.696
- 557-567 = 6.143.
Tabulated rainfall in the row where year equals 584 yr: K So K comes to 8.112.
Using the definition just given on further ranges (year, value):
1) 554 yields 5.55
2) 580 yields 7.255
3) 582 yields 7.921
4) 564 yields 5.791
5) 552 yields 5.543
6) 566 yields 5.058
